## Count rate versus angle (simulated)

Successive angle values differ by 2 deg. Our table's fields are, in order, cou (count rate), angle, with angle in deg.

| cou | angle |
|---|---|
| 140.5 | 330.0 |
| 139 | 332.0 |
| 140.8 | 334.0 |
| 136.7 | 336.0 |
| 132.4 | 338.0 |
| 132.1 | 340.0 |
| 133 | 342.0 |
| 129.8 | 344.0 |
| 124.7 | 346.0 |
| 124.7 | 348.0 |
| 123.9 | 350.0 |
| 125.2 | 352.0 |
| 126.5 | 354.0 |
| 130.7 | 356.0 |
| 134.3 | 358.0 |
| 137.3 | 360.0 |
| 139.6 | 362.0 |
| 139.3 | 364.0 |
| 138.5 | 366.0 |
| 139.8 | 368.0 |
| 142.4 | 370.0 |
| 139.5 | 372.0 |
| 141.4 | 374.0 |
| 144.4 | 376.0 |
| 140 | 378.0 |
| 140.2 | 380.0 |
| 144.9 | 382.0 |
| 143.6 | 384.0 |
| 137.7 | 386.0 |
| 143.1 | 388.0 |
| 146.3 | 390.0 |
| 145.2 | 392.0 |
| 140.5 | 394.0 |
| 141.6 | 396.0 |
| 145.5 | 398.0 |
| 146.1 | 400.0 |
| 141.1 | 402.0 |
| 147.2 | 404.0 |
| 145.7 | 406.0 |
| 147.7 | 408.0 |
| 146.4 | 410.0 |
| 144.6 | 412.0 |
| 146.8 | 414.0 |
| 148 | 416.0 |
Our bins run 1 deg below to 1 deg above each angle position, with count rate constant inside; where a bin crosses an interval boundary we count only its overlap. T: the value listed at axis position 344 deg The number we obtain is 129.8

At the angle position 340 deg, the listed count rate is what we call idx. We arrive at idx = 132.1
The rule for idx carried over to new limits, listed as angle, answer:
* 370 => 142.4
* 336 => 136.7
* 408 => 147.7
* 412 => 144.6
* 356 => 130.7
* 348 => 124.7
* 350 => 123.9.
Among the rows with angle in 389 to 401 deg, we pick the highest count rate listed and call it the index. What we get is 146.3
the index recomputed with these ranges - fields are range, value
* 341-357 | 133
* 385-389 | 143.1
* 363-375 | 142.4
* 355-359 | 134.3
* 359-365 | 139.6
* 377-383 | 144.9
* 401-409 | 147.7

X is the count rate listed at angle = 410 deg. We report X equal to 146.4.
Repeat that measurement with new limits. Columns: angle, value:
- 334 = 140.8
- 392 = 145.2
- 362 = 139.6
